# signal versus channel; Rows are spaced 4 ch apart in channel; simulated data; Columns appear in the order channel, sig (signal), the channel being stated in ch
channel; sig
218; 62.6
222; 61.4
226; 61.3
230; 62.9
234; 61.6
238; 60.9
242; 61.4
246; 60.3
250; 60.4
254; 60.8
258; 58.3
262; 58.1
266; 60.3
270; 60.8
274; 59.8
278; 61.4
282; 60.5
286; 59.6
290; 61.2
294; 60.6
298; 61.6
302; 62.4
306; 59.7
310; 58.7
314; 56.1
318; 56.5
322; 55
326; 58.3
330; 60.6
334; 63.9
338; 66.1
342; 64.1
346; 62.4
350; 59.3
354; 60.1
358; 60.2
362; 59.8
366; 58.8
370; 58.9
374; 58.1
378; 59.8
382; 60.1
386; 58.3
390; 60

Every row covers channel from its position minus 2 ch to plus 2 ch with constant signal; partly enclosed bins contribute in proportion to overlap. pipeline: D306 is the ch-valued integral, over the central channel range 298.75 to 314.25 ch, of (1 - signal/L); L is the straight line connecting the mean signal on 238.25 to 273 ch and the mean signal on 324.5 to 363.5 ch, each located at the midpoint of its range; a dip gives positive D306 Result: 0.3 ch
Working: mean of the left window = 60.1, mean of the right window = 61.5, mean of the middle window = 59.8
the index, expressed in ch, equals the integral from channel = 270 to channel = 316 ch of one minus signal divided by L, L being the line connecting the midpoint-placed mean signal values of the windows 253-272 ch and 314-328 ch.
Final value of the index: -1.7 ch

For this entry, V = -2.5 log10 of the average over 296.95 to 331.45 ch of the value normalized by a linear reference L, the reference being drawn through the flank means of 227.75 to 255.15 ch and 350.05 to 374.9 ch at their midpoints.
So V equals 0.03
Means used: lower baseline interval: 61.2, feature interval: 58.7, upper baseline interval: 59.4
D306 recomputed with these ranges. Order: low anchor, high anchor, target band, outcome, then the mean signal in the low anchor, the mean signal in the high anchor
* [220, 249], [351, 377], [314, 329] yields 0.8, 61.4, 59.3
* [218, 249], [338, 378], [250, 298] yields 0.7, 61.4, 60.5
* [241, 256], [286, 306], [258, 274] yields 0.3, 60.7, 61.1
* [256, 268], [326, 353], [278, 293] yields -0.2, 58.9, 62.3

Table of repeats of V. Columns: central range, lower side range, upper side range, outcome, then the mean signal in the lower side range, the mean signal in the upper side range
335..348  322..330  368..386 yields -0.10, 58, 59.1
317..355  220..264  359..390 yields -0.02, 60.7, 59.2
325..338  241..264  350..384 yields -0.04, 59.8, 59.5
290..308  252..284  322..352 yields -0.01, 60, 61.6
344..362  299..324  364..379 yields -0.03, 58.2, 58.8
